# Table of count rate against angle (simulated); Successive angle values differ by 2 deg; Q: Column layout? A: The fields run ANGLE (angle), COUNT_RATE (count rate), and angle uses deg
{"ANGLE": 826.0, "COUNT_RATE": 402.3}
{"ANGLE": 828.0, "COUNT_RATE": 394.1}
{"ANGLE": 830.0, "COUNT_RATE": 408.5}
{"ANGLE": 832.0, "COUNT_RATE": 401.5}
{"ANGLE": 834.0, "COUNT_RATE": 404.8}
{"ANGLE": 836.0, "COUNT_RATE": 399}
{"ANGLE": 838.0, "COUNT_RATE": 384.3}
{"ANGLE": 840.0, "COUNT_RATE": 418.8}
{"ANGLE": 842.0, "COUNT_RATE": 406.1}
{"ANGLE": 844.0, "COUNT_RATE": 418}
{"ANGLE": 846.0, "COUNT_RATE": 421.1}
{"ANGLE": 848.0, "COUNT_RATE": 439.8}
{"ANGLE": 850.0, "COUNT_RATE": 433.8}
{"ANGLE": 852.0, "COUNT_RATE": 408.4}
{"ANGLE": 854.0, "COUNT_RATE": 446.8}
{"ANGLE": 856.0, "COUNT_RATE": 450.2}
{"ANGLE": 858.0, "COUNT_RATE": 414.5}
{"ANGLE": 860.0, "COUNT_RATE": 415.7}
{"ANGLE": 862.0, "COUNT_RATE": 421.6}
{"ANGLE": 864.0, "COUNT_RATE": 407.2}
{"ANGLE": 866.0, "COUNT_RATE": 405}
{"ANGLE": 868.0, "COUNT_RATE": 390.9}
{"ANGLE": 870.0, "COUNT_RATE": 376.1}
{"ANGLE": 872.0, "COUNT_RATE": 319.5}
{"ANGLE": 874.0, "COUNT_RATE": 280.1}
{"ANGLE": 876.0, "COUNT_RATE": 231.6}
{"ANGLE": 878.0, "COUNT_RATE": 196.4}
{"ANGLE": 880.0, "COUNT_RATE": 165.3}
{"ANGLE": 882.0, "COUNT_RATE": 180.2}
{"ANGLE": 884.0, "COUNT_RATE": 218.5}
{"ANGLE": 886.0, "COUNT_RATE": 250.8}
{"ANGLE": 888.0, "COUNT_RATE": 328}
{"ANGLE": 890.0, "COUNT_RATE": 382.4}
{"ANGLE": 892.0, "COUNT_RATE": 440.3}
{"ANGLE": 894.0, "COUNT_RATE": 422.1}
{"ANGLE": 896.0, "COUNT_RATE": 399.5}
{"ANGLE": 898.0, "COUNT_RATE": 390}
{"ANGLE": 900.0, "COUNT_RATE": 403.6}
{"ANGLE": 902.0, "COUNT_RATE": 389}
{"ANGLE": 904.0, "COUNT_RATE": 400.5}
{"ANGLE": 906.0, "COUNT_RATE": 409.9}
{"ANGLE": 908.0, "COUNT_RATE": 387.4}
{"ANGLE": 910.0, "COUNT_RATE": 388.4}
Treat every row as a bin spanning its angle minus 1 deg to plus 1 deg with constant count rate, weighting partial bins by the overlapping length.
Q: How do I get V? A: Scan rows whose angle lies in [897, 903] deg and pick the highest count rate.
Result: 403.6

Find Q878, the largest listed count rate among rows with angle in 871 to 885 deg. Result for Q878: 319.5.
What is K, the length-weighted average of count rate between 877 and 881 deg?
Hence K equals 181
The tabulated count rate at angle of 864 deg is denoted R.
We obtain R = 407.2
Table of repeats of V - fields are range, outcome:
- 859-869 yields 421.6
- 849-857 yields 450.2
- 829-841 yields 418.8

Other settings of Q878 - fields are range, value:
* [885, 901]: 440.3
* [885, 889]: 328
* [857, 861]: 415.7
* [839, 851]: 439.8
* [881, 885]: 218.5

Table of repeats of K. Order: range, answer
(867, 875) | 342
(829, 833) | 405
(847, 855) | 432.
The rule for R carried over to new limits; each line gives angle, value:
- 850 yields 433.8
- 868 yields 390.9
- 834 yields 404.8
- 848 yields 439.8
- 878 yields 196.4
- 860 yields 415.7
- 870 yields 376.1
